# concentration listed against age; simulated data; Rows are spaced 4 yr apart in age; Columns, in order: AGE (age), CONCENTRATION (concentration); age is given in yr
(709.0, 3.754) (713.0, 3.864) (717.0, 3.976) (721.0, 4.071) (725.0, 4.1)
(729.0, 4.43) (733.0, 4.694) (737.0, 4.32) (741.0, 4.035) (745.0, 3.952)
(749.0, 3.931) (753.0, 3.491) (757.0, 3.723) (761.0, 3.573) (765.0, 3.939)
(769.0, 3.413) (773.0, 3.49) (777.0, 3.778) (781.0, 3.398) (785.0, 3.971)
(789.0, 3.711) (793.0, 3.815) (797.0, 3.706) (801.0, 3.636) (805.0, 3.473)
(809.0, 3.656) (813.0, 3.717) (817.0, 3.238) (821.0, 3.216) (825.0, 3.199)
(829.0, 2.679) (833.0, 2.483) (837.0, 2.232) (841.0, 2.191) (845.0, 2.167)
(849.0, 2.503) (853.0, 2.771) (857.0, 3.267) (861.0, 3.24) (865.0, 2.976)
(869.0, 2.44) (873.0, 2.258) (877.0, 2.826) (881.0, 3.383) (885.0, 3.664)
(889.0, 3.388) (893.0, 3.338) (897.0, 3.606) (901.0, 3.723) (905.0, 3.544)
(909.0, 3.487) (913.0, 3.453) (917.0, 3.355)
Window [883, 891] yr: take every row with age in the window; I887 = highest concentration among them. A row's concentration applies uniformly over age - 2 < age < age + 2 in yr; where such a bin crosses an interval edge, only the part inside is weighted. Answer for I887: 3.664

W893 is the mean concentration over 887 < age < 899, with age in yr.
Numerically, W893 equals 3.44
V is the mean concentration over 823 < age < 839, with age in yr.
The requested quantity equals 2.65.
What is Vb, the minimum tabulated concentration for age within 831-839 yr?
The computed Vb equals 2.232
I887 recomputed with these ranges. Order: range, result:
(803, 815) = 3.717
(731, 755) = 4.694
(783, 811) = 3.971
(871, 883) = 3.383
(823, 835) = 3.199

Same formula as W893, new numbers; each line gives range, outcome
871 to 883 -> 2.82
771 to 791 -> 3.67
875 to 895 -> 3.32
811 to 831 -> 3.21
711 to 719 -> 3.92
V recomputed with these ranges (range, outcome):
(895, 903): 3.66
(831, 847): 2.27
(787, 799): 3.74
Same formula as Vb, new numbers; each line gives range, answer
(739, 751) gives 3.931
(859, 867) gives 2.976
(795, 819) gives 3.238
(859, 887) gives 2.258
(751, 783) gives 3.398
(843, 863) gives 2.167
